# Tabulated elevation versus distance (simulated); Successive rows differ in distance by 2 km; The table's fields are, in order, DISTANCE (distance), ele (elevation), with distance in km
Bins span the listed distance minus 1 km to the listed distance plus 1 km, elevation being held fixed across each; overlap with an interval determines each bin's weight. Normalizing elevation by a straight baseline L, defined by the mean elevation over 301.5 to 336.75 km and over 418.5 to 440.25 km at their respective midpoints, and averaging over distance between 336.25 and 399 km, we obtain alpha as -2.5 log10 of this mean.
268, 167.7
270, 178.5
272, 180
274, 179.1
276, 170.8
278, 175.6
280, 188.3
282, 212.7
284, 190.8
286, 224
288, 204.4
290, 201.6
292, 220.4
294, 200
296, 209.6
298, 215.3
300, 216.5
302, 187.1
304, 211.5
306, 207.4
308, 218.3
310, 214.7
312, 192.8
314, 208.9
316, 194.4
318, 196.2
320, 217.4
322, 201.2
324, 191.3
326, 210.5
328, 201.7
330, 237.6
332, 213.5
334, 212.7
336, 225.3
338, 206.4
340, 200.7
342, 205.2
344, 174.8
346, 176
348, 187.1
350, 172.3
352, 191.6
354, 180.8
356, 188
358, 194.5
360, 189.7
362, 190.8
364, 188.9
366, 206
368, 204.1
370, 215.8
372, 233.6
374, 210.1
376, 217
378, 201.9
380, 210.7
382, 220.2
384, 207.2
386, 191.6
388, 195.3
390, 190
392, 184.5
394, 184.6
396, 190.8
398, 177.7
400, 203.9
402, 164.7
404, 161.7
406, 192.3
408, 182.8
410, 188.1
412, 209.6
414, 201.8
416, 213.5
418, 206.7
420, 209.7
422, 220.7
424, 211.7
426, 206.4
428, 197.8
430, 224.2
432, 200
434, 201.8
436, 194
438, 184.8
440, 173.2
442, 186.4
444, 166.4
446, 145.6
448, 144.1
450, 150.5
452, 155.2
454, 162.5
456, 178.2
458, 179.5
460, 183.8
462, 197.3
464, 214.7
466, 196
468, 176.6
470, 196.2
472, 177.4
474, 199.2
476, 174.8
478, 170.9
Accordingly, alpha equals 0.05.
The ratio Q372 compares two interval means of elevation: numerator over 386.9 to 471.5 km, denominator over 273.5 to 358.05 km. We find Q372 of 0.94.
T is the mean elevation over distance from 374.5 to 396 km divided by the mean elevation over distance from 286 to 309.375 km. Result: 0.96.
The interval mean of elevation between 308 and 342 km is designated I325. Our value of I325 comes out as 208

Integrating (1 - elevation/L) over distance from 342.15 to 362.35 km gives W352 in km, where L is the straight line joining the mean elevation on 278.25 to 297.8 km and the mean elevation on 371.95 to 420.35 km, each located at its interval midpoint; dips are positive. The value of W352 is 1.5 km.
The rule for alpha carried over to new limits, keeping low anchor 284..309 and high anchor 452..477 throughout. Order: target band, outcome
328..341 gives -0.059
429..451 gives 0.056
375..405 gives 0.013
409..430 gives -0.087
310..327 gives 0.018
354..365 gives 0.058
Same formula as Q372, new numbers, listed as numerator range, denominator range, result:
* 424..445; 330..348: 0.96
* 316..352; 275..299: 1.00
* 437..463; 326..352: 0.84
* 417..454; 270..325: 0.93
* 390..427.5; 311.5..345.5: 0.95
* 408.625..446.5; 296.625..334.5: 0.95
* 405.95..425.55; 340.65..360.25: 1.10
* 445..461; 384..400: 0.85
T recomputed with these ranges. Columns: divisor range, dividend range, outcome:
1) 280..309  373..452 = 0.93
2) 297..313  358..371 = 0.96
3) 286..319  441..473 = 0.85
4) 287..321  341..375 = 0.94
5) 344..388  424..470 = 0.93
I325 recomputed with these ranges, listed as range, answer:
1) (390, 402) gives 186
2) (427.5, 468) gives 181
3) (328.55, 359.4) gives 198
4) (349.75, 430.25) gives 198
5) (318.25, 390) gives 202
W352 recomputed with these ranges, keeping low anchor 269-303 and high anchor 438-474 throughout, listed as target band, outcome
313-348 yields -2.2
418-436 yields -2.8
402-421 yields -1.3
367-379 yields -1.7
